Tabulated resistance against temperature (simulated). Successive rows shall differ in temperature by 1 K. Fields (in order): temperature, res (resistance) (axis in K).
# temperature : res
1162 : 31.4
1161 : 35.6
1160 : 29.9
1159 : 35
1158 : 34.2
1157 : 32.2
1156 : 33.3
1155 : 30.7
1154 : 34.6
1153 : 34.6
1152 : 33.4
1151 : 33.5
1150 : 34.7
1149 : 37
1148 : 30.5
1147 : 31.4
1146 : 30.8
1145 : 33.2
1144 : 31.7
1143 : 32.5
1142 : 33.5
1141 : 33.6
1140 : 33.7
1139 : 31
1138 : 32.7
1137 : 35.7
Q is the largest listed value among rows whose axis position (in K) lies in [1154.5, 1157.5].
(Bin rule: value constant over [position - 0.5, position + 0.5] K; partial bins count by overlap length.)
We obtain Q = 33.3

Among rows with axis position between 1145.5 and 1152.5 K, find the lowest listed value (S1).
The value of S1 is 30.5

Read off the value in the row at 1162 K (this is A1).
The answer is 31.4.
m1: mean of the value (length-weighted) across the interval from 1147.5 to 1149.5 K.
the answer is 33.8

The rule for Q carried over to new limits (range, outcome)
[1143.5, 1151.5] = 37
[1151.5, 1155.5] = 34.6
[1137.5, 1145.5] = 33.7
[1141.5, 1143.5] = 33.5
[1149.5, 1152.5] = 34.7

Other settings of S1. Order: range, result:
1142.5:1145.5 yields 31.7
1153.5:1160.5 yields 29.9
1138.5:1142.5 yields 31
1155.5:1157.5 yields 32.2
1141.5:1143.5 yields 32.5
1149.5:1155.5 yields 30.7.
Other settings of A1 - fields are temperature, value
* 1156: 33.3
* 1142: 33.5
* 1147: 31.4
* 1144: 31.7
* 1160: 29.9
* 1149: 37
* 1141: 33.6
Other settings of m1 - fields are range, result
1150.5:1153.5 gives 33.8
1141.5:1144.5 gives 32.6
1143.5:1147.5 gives 31.8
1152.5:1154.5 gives 34.6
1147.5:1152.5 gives 33.8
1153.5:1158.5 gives 33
